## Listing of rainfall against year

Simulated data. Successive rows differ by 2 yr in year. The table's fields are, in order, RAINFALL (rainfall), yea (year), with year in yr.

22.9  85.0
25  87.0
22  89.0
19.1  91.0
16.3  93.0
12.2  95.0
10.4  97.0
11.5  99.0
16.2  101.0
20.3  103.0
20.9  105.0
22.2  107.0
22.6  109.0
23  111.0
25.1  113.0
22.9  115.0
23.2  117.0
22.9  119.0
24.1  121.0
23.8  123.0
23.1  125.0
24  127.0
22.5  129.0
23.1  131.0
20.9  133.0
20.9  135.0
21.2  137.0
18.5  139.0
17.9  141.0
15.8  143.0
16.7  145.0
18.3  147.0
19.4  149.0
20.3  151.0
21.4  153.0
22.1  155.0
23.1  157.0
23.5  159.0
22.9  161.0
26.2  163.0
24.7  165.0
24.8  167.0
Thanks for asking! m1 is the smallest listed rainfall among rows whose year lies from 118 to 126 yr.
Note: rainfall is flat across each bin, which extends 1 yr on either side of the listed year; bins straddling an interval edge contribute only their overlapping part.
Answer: 22.9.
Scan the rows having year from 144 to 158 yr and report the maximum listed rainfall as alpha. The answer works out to 23.1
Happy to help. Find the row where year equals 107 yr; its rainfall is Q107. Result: 22.2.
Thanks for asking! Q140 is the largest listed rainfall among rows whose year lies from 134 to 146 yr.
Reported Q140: 21.2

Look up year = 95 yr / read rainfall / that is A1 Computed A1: 12.2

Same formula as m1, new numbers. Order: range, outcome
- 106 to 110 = 22.2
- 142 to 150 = 15.8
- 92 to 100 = 10.4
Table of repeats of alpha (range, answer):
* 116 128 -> 24.1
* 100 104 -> 20.3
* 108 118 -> 25.1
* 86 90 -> 25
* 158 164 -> 26.2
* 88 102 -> 22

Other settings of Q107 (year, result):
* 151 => 20.3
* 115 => 22.9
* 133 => 20.9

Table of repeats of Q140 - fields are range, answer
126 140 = 24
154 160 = 23.5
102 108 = 22.2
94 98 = 12.2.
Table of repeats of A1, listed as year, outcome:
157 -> 23.1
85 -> 22.9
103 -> 20.3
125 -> 23.1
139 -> 18.5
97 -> 10.4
